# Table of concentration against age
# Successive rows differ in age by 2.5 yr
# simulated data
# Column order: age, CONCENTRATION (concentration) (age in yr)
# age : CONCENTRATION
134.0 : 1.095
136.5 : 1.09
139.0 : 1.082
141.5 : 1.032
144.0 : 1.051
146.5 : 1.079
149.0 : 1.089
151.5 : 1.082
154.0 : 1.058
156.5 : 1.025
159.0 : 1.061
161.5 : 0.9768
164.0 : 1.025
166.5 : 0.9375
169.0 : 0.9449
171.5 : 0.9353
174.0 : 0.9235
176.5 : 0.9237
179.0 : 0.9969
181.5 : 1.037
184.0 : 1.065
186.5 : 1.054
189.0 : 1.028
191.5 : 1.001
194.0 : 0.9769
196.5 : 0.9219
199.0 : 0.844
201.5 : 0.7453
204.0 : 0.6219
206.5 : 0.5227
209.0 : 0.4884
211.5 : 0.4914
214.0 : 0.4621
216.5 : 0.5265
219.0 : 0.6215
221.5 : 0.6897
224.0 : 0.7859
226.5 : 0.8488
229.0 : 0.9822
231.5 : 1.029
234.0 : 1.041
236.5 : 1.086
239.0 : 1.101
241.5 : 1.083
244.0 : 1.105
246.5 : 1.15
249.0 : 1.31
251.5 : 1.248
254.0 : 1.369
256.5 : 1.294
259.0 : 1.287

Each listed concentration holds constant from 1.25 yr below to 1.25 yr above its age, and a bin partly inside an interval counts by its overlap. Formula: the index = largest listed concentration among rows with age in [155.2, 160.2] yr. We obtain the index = 1.061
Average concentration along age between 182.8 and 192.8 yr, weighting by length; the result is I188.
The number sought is 1.04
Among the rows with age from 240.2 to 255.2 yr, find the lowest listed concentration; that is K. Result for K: 1.083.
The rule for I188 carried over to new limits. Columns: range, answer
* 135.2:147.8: 1.07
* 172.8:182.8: 0.971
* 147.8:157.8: 1.06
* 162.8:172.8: 0.96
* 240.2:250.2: 1.16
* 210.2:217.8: 0.494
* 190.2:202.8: 0.897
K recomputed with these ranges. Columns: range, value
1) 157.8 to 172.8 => 0.9353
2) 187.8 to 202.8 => 0.7453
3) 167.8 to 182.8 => 0.9235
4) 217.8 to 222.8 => 0.6215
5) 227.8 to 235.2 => 0.9822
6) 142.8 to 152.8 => 1.051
